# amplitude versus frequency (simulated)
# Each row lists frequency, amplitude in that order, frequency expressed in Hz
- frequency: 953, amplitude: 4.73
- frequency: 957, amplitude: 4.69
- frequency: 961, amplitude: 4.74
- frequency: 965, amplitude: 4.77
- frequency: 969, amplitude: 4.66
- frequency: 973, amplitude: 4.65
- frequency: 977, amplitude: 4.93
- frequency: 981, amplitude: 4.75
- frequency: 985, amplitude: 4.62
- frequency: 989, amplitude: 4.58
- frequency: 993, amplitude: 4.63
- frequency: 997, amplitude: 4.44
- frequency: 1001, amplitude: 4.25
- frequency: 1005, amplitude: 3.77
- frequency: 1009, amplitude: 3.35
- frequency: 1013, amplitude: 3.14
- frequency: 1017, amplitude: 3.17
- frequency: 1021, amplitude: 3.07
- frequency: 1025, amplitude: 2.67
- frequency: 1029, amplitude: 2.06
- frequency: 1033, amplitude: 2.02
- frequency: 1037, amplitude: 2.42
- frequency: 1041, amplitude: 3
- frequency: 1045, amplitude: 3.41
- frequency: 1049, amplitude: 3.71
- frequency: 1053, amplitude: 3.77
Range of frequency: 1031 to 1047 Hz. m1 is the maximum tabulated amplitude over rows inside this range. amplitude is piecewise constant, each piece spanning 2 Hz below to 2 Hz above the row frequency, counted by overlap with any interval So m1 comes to 3.41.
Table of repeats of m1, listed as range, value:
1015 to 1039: 3.17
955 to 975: 4.77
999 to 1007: 4.25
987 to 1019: 4.63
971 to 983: 4.93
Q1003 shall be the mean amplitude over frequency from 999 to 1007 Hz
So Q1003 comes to 4.01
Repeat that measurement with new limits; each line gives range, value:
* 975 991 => 4.72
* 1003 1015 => 3.42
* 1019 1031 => 2.6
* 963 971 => 4.71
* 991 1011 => 4.09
